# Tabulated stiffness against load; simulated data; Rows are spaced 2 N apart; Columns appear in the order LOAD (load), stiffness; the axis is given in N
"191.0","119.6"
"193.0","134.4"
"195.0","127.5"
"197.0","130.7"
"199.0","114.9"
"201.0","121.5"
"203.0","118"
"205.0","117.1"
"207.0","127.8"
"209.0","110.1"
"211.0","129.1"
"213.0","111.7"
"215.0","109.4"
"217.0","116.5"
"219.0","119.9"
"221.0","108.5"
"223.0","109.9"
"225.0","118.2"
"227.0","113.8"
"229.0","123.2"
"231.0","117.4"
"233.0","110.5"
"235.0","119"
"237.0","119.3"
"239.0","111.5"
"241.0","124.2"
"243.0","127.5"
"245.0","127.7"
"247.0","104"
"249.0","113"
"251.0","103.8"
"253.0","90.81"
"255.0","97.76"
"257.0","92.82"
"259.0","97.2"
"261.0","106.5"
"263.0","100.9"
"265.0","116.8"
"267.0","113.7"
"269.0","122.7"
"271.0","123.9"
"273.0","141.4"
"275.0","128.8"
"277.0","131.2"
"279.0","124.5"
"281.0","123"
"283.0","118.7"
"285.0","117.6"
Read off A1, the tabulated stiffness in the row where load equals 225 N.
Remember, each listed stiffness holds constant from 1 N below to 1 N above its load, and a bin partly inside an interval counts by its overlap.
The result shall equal 118.2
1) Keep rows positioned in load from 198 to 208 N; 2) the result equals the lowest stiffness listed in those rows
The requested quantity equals 114.9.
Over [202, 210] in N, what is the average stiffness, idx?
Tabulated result 118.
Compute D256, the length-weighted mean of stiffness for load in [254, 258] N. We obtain 95.3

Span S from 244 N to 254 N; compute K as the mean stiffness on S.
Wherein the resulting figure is 108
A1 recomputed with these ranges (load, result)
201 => 121.5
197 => 130.7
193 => 134.4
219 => 119.9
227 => 113.8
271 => 123.9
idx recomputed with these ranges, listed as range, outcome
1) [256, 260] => 95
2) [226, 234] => 116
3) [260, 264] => 104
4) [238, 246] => 123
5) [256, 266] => 103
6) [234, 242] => 118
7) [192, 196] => 131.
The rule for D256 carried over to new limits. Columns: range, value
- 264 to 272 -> 119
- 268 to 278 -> 130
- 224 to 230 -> 118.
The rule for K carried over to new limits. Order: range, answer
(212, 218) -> 113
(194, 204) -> 123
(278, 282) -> 124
